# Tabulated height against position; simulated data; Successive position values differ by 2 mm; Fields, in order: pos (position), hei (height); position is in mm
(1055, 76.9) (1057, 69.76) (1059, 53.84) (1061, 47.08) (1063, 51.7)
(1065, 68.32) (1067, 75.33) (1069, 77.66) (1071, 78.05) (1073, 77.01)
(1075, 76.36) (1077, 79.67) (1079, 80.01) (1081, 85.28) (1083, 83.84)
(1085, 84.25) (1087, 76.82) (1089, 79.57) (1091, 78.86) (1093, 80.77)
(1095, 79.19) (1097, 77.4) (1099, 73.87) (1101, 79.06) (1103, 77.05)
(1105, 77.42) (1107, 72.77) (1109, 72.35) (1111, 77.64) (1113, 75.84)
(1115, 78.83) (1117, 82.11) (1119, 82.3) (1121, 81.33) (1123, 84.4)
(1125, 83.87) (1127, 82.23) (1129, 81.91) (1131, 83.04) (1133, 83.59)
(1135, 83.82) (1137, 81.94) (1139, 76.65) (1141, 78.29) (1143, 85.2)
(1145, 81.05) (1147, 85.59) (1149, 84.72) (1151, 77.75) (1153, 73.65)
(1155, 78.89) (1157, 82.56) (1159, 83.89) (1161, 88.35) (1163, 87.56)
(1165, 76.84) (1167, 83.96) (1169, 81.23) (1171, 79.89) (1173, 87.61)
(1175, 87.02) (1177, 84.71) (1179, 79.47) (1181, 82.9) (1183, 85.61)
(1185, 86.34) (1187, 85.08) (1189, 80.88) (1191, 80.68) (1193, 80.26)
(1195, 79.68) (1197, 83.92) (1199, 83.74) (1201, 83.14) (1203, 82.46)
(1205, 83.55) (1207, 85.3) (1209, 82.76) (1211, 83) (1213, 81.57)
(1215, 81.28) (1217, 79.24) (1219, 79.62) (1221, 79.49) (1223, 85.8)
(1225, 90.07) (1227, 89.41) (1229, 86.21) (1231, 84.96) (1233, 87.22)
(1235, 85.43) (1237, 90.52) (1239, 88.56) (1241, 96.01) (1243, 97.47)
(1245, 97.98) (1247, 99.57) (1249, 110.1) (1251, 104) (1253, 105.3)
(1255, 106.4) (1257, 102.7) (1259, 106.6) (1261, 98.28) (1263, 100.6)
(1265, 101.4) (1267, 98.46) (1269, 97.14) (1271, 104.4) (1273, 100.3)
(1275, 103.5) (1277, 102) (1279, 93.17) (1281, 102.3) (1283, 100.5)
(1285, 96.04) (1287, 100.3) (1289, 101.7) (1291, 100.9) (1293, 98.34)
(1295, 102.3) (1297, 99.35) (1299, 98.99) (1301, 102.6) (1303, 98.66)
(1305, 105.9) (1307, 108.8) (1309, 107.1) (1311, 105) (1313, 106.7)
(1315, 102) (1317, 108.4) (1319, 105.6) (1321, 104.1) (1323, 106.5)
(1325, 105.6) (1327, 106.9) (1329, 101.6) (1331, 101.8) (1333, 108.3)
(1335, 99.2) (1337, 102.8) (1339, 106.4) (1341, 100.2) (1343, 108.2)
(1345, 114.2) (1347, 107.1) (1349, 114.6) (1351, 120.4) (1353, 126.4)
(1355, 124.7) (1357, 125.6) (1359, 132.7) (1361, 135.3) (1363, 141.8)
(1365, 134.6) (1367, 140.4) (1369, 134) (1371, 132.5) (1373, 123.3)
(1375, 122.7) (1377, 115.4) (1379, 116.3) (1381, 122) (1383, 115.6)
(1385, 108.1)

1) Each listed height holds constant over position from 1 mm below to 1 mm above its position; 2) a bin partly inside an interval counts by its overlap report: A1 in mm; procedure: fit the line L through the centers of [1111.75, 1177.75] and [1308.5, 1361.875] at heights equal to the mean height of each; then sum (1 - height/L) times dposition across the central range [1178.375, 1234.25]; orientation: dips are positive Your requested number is 4.8 mm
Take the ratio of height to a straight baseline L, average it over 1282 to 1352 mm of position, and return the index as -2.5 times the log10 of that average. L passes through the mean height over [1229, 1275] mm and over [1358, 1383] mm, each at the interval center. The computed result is 0.10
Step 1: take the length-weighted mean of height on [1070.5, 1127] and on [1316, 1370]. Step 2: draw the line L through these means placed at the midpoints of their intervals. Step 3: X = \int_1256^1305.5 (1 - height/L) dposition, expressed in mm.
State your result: 2.60 mm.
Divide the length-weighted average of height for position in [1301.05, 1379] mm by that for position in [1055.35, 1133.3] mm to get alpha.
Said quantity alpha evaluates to 1.5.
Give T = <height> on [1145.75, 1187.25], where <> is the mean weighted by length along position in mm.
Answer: 83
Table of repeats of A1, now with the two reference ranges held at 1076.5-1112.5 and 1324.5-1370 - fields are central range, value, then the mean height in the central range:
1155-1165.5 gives 0.6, 83.7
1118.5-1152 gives 1.0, 82.2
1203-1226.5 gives 3.4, 83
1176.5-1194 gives 1.8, 82.8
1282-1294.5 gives 1.0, 99.7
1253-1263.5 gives 0.0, 103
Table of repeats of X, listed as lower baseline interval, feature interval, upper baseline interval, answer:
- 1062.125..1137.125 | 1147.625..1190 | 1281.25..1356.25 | 2.1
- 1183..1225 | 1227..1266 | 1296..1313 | -2.4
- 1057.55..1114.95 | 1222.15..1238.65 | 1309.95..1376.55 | 1.7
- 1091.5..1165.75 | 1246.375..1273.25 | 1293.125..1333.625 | -1.5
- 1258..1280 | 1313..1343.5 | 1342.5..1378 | 3.2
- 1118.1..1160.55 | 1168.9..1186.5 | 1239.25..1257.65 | 0.9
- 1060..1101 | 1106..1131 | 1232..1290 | 0.3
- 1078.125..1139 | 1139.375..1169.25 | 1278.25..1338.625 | 1.2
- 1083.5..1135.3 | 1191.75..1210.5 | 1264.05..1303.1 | 1.6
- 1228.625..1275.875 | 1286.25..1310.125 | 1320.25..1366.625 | 1.0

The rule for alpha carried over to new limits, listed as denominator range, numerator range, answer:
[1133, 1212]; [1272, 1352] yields 1.26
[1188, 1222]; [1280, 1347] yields 1.27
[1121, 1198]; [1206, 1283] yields 1.14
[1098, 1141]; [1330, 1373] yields 1.50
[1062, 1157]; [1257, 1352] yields 1.31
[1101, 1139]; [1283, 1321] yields 1.28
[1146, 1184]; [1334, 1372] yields 1.46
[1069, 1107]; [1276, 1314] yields 1.29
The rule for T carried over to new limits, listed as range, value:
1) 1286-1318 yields 103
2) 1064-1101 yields 78.5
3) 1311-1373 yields 115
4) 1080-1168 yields 80.6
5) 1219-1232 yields 85.5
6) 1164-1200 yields 82.8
